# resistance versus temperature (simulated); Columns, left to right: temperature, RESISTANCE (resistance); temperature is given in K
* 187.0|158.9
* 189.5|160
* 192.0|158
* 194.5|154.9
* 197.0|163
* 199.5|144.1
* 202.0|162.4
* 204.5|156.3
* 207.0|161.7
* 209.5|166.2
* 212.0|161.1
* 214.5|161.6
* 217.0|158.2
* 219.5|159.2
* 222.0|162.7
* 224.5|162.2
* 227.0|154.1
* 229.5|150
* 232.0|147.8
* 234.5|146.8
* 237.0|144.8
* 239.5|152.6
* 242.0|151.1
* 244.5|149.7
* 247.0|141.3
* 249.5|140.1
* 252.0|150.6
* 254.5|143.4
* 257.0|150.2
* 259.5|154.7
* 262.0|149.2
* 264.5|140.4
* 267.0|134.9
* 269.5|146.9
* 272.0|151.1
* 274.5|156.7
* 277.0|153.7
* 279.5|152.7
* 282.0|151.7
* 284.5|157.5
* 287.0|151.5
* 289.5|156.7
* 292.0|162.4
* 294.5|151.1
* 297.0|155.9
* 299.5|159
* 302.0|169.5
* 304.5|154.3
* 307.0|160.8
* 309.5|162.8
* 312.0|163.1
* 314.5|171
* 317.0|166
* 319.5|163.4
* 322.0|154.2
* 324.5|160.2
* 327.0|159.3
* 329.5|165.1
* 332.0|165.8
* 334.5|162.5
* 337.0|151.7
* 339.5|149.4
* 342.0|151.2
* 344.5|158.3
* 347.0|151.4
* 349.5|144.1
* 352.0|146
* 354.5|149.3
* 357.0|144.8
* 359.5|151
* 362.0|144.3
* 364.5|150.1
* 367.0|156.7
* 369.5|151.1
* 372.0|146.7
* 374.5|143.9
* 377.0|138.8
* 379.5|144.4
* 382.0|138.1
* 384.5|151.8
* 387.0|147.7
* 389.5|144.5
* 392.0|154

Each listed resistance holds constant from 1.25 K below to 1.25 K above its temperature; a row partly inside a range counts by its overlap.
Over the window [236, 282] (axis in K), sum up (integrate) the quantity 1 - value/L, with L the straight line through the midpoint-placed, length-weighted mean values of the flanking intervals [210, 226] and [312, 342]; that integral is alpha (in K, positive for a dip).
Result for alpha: 3.6 K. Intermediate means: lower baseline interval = 161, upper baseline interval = 160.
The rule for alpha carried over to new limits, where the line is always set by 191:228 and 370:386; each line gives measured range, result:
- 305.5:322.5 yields -1.52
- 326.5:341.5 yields -1.05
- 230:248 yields 0.99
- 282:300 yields -0.46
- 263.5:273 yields 0.66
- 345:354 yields -0.09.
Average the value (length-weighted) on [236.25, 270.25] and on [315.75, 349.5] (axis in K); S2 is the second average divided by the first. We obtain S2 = 1.08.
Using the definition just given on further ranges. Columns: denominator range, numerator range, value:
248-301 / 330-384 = 0.99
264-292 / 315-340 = 1.06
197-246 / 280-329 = 1.03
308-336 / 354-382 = 0.90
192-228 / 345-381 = 0.93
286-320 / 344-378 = 0.92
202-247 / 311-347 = 1.03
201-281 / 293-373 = 1.02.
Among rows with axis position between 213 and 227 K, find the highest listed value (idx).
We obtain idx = 162.7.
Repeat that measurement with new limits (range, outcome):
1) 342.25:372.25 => 158.3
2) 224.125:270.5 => 162.2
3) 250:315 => 171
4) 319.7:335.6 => 165.8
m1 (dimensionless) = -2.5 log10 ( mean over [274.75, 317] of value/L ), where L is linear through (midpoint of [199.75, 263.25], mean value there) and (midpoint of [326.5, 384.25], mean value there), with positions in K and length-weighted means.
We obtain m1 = -0.05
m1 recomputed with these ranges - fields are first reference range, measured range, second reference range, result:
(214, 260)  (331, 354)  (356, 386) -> -0.04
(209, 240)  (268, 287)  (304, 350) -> 0.03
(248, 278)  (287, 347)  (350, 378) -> -0.08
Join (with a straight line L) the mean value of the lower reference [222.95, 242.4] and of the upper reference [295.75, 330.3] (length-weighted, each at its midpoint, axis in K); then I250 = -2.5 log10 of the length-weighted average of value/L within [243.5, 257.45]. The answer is 0.06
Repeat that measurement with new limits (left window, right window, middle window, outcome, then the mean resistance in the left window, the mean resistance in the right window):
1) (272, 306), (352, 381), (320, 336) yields -0.07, 156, 147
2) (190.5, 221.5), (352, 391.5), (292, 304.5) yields -0.05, 159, 147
